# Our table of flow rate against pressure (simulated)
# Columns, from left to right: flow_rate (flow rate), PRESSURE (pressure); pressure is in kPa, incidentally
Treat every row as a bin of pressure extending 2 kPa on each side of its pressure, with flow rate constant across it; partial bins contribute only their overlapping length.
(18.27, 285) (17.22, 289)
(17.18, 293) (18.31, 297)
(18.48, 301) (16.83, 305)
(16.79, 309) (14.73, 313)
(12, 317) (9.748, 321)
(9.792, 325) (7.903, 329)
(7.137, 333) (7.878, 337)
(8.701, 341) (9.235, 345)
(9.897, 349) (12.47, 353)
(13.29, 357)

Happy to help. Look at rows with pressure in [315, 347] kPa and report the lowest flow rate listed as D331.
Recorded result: 7.137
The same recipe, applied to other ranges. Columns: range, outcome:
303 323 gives 9.748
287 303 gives 17.18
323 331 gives 7.903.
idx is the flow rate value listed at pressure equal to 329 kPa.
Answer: 7.903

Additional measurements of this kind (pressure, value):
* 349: 9.897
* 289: 17.22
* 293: 17.18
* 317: 12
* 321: 9.748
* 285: 18.27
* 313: 14.73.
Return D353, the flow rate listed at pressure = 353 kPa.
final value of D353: 12.47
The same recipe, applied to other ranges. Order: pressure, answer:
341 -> 8.701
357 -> 13.29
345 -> 9.235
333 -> 7.137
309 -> 16.79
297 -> 18.31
